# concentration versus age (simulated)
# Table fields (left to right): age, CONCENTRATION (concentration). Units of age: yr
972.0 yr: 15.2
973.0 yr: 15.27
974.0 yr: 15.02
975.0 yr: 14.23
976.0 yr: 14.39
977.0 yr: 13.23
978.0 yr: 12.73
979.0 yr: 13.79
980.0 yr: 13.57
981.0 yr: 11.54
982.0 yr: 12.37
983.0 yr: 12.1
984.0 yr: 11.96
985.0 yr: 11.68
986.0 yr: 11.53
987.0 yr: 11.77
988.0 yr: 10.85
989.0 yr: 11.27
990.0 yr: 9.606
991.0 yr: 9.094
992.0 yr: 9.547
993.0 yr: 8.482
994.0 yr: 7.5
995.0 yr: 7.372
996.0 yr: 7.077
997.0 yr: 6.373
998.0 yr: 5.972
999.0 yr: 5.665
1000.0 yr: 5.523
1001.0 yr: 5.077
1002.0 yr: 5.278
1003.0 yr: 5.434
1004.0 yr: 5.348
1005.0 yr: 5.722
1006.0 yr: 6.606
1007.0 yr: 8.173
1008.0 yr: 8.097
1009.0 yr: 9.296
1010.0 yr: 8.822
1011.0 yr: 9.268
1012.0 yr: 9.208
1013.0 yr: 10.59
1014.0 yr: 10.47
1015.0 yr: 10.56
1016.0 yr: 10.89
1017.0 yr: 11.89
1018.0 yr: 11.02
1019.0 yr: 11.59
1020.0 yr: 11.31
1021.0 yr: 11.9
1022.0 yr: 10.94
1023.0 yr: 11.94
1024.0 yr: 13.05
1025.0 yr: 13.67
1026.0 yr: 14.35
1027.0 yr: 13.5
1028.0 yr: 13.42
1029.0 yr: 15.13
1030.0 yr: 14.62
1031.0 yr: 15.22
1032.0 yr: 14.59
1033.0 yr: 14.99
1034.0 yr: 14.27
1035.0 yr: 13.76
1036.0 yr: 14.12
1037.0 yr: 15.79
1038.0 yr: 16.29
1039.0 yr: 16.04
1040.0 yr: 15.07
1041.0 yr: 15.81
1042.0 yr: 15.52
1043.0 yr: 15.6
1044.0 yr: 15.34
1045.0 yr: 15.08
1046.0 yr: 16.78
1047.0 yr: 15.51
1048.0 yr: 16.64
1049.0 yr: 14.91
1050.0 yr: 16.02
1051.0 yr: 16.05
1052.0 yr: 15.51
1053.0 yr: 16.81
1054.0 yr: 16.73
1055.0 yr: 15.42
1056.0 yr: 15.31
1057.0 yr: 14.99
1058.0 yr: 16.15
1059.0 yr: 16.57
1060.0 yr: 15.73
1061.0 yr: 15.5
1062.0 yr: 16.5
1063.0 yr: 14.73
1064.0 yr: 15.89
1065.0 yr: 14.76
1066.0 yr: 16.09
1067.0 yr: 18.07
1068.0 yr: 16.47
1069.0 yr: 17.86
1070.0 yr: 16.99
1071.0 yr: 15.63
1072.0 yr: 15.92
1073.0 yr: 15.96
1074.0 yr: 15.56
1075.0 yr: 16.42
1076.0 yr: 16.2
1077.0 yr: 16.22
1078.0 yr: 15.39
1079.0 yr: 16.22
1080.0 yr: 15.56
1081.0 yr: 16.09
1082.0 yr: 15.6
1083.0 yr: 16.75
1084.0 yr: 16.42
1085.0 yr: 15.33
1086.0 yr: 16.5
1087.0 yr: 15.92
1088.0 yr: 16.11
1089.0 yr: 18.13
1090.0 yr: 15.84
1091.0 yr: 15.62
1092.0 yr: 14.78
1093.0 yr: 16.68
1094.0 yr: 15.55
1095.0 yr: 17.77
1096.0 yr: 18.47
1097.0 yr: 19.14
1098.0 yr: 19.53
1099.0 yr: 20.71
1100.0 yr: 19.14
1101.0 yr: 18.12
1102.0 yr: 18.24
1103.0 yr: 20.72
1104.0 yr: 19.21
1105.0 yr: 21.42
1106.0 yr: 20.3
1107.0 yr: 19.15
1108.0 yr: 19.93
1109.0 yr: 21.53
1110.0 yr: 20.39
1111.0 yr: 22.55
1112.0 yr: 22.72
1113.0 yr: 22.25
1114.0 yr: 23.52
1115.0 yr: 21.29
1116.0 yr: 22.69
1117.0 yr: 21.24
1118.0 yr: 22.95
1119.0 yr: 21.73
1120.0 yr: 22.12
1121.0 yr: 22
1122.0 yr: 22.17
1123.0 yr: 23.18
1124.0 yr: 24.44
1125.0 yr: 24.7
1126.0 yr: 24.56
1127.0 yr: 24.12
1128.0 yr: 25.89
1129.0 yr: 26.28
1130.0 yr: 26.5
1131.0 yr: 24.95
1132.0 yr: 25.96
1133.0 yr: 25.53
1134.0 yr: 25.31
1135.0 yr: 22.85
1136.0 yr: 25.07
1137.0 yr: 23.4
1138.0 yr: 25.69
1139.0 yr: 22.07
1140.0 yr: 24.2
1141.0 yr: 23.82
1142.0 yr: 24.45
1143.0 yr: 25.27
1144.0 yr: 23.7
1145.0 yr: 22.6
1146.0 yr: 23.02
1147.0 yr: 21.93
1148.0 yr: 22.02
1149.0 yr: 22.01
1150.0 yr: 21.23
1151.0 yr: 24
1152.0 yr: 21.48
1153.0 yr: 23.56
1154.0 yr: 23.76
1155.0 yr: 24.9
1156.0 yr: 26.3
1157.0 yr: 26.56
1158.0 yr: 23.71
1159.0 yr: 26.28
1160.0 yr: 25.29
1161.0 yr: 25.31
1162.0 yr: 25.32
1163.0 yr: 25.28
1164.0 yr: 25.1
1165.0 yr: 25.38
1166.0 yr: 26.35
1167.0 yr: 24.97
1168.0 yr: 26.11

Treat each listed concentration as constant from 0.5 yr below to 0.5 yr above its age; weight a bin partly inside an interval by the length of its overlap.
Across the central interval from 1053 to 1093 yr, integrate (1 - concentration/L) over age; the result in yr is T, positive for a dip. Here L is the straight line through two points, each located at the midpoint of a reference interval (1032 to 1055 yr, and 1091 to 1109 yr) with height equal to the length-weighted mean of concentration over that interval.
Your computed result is 2.63 yr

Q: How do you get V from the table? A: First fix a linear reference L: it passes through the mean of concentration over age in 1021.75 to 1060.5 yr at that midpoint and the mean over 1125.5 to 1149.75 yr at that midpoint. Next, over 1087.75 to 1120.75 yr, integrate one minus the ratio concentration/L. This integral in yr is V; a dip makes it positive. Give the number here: 2.1 yr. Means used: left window 15.1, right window 24.2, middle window 19.7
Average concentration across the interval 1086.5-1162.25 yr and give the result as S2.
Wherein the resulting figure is 22.1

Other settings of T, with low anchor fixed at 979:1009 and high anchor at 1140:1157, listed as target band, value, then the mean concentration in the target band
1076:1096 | 1.51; 16.2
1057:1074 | -0.62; 16.1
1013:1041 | -3.29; 13.3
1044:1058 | -1.63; 15.8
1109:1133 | -2.89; 23.4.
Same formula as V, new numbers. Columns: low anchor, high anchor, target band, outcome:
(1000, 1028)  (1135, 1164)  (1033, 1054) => -4.42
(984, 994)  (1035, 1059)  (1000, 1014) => 5.32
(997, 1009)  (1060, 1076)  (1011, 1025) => -4.40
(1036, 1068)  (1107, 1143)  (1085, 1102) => 2.39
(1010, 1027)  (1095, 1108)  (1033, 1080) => -2.55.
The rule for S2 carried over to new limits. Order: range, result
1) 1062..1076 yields 16.2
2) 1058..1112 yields 17.3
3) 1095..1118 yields 20.5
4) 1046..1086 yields 16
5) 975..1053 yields 11.8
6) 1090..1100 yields 17.6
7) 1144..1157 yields 23.2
